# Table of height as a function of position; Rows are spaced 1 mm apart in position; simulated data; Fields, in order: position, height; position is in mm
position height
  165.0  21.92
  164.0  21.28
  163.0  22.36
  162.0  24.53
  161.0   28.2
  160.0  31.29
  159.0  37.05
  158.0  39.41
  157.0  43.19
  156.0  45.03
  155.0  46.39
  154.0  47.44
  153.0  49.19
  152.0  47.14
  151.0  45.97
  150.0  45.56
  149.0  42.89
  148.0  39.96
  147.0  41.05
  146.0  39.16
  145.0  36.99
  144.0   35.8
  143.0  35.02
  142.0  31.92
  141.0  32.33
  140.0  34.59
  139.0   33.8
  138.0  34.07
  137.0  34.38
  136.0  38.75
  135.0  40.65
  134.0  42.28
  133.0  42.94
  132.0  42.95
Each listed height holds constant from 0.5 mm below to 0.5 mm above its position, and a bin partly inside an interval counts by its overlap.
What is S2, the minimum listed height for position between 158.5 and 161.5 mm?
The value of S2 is 28.2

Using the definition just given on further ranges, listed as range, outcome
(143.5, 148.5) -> 35.8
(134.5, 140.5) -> 33.8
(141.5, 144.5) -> 31.92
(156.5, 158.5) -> 39.41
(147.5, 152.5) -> 39.96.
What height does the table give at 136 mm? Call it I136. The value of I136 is 38.75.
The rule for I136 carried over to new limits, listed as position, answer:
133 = 42.94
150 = 45.56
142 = 31.92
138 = 34.07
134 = 42.28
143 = 35.02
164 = 21.28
